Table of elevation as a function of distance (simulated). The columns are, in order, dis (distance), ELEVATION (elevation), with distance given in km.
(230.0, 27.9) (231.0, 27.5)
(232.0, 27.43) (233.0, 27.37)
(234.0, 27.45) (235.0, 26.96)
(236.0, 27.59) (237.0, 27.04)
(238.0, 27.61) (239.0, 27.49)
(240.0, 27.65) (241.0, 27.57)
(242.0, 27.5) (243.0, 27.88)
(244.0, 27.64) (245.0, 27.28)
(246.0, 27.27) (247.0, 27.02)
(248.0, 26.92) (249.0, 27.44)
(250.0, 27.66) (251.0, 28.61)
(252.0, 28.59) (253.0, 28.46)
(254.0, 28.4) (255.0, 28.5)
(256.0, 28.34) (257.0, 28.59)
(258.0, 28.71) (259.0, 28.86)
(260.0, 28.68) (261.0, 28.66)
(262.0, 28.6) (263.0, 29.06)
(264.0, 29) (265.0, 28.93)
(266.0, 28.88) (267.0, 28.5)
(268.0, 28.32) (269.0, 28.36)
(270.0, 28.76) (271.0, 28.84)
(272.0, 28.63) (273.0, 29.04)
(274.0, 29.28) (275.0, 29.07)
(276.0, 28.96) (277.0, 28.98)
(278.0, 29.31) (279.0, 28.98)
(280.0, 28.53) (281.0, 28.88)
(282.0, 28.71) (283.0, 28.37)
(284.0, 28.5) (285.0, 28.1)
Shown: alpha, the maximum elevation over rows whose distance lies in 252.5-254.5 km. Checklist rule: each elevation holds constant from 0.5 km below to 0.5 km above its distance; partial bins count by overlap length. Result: 28.46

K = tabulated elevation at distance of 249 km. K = 27.44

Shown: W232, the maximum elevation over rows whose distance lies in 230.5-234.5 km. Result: 27.5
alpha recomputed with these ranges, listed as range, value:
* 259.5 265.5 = 29.06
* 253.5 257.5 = 28.59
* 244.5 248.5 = 27.28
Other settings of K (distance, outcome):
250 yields 27.66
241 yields 27.57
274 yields 29.28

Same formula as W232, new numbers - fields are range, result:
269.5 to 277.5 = 29.28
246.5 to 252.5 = 28.61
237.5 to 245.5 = 27.88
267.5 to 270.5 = 28.76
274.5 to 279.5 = 29.31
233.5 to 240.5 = 27.65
